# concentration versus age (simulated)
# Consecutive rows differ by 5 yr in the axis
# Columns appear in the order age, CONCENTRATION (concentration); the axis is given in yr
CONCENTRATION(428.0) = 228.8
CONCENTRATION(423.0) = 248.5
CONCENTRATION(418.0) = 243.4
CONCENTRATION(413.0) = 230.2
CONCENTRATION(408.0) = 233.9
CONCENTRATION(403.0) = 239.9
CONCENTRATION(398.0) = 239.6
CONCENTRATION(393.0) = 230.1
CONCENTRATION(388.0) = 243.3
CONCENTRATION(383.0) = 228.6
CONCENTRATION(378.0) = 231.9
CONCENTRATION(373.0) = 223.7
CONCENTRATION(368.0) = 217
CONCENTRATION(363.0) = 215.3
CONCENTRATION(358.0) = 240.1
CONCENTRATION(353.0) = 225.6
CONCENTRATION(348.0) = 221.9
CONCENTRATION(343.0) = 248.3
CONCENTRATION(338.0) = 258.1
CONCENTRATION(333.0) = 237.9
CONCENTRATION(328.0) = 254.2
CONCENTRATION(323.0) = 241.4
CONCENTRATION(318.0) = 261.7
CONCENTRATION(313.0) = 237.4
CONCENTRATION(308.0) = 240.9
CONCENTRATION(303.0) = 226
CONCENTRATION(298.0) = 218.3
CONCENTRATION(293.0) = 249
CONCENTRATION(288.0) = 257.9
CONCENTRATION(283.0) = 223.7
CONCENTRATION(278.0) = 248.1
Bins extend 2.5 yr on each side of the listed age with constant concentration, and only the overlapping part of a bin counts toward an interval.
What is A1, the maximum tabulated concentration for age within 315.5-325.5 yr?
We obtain 261.7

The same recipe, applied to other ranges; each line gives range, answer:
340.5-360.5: 248.3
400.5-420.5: 243.4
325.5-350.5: 258.1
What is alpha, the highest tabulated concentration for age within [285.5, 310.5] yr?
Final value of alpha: 257.9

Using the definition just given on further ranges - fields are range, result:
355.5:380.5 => 240.1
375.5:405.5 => 243.3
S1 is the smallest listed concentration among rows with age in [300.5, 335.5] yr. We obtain 226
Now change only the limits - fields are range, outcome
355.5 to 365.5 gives 215.3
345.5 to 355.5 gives 221.9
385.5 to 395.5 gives 230.1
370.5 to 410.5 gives 223.7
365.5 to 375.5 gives 217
